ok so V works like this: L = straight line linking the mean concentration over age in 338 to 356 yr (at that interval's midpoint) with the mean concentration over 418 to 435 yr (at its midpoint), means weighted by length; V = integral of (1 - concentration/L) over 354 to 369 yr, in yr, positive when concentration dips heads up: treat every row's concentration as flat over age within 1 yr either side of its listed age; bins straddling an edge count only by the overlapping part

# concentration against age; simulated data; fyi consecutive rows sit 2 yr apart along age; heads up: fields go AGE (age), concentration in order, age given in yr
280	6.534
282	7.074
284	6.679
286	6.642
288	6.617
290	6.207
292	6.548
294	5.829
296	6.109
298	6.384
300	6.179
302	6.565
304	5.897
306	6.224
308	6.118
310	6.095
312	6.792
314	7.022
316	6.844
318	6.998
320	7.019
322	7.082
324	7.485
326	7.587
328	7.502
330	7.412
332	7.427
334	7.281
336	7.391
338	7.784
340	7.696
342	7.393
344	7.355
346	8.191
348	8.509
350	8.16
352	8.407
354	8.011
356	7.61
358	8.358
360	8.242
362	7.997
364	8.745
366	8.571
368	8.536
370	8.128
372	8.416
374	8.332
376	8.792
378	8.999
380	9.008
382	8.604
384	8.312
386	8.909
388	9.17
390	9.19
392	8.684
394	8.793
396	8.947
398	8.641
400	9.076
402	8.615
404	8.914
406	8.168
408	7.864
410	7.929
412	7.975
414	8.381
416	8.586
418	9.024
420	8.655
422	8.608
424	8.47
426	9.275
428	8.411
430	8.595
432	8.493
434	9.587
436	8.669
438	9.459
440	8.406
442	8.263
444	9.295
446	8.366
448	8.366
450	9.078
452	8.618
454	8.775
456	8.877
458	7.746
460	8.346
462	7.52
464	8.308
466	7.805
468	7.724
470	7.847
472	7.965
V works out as -0.3 yr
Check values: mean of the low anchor 7.94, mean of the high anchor 8.78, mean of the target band 8.28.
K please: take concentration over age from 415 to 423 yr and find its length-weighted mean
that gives 8.72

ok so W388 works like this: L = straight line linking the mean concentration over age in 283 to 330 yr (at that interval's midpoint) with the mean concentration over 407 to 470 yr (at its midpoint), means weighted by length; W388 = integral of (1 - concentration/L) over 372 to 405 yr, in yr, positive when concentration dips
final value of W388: -4.3 yr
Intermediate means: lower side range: 6.64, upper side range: 8.49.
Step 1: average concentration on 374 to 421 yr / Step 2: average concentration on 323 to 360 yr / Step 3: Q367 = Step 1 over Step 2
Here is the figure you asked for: 1.1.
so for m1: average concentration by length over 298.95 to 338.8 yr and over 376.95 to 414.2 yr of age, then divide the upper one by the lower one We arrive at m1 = 1.25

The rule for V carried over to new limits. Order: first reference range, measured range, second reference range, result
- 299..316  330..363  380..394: -1.2 yr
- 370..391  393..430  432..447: 0.9 yr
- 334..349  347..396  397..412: -2.8 yr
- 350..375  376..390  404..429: -0.9 yr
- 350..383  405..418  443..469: 0.3 yr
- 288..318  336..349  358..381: -0.2 yr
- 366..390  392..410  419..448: 0.2 yr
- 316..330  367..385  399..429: -1.3 yr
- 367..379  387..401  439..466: -0.7 yr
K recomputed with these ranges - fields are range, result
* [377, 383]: 8.87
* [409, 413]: 7.95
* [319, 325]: 7.2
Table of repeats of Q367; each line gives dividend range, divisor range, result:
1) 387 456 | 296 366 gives 1.18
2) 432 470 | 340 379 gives 1.03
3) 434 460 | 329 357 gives 1.12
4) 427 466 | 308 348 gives 1.18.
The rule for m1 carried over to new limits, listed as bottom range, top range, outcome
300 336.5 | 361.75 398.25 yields 1.26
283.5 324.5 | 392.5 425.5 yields 1.31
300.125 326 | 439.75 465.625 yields 1.26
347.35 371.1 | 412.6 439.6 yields 1.06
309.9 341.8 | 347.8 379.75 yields 1.16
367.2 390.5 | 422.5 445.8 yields 1.01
